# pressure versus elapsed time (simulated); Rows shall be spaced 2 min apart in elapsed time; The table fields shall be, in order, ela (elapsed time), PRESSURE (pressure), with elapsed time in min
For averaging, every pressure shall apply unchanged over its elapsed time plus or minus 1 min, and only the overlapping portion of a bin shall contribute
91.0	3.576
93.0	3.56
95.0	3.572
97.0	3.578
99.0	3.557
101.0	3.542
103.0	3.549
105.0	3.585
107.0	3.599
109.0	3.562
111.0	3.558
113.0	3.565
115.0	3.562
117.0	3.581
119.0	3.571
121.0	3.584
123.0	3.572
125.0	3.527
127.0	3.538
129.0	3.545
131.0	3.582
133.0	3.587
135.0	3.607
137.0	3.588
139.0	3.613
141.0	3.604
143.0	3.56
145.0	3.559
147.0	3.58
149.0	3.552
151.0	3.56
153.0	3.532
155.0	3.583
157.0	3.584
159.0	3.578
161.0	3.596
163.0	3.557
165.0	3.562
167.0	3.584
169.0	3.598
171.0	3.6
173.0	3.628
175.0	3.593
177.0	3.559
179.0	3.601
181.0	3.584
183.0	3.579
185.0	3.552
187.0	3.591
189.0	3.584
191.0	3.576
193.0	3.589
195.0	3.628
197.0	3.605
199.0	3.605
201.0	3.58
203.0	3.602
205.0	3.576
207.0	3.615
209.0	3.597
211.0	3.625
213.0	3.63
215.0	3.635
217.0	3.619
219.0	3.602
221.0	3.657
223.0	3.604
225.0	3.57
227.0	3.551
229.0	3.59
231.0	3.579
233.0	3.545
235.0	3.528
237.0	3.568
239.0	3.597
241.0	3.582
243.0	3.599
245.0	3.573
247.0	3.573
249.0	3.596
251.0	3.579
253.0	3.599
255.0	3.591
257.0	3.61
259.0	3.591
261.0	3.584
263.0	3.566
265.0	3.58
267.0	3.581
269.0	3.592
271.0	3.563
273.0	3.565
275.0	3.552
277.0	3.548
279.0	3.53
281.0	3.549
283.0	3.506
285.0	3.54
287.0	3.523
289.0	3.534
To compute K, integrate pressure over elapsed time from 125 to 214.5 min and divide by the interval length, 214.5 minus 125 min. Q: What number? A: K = 3.58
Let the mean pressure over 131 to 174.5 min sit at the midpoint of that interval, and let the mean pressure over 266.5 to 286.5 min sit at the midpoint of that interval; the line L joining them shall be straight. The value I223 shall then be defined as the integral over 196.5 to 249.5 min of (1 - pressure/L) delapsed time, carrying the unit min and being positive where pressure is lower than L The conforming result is -0.4 min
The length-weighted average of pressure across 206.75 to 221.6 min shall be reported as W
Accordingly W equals 3.62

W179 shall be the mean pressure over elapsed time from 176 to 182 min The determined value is 3.58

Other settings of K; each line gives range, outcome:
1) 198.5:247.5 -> 3.59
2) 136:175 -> 3.58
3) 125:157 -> 3.57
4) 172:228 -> 3.6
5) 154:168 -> 3.58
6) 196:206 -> 3.59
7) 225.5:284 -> 3.57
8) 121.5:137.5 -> 3.57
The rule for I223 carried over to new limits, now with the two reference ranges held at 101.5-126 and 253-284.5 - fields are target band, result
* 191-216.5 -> -0.3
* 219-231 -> -0.1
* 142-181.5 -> -0.1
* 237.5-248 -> 0.0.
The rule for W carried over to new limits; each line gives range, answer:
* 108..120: 3.57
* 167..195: 3.59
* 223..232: 3.58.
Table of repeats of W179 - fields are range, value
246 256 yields 3.59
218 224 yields 3.62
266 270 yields 3.59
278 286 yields 3.53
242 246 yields 3.59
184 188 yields 3.57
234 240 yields 3.56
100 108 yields 3.57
